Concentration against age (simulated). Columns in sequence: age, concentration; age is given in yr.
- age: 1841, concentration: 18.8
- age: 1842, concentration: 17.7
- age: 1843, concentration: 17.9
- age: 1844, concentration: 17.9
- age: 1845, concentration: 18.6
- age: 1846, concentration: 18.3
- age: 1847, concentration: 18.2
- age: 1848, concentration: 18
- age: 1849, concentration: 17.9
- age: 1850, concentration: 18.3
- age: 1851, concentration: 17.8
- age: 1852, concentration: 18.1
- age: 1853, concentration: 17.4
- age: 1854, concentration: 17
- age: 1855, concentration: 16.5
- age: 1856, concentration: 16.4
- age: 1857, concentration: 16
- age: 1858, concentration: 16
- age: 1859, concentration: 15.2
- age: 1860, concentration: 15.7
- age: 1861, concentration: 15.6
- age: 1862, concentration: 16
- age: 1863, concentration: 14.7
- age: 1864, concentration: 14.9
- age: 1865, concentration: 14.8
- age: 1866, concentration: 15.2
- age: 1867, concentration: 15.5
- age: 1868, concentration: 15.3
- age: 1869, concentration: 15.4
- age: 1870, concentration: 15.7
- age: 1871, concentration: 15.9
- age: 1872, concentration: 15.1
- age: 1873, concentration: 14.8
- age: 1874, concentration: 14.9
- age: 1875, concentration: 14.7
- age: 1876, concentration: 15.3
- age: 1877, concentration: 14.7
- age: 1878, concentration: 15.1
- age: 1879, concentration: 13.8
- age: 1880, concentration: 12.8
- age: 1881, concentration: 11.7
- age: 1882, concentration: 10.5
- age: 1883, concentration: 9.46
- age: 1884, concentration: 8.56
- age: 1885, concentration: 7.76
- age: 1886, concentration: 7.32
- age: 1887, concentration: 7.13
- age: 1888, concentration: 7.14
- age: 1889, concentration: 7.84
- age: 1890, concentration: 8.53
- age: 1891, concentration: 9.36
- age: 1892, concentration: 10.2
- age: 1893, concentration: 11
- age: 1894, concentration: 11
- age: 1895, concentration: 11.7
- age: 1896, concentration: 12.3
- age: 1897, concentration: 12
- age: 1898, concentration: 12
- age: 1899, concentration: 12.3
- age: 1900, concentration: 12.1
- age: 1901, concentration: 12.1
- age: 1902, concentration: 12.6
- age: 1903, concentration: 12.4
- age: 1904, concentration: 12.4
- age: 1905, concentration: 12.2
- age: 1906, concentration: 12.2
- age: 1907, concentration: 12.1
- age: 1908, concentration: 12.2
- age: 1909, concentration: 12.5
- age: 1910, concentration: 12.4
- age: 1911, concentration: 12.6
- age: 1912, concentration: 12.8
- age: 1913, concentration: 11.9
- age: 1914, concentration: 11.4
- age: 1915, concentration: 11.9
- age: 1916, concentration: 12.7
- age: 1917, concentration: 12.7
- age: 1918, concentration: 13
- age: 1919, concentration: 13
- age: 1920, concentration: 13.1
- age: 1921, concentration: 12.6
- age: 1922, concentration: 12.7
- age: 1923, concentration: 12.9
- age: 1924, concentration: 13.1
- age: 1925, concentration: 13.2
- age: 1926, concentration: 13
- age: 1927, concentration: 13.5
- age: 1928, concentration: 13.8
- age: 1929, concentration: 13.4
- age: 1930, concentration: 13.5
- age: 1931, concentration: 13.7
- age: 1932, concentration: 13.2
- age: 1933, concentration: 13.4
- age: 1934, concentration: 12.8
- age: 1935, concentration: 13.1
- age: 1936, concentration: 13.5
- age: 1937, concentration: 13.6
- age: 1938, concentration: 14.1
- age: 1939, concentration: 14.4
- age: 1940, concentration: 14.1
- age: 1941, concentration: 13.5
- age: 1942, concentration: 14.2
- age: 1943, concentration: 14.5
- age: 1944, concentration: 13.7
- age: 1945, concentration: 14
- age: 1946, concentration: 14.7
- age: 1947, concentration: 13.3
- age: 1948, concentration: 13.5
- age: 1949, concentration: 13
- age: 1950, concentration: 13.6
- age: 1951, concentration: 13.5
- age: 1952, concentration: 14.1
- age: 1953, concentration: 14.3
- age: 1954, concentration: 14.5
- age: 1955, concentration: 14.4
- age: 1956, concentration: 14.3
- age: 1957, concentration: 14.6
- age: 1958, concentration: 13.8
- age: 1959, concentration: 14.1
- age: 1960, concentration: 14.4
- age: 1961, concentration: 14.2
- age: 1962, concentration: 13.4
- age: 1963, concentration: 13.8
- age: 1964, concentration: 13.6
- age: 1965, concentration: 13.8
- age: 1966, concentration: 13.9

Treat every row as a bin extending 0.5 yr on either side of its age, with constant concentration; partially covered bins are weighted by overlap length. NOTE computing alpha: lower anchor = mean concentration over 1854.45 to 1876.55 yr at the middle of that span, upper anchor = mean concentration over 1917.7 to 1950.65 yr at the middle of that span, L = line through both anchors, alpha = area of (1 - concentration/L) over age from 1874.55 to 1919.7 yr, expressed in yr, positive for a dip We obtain 9.1 yr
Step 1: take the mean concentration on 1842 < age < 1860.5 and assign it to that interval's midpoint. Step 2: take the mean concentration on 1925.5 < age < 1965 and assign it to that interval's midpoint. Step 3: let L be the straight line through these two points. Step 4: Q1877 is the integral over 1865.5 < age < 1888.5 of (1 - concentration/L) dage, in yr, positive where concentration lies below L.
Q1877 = 5.08 yr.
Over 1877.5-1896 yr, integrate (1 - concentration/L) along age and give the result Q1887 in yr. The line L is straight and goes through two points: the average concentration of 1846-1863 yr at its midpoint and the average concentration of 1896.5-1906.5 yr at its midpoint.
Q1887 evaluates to 4.8 yr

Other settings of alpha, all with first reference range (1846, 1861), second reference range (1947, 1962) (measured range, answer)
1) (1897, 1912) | 3.1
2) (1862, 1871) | 0.7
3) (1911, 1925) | 2.3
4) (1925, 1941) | 1.2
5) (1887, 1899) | 4.2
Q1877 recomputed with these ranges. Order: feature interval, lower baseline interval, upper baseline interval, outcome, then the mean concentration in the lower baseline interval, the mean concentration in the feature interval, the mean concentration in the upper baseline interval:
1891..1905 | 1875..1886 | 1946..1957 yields 0.69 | 11.9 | 11.8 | 13.9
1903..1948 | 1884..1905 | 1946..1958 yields -2.84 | 10.5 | 13.1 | 13.9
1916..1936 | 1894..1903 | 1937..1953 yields 0.02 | 12.1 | 13.1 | 13.9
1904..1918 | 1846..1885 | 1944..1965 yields 2.16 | 15.2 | 12.3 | 13.9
